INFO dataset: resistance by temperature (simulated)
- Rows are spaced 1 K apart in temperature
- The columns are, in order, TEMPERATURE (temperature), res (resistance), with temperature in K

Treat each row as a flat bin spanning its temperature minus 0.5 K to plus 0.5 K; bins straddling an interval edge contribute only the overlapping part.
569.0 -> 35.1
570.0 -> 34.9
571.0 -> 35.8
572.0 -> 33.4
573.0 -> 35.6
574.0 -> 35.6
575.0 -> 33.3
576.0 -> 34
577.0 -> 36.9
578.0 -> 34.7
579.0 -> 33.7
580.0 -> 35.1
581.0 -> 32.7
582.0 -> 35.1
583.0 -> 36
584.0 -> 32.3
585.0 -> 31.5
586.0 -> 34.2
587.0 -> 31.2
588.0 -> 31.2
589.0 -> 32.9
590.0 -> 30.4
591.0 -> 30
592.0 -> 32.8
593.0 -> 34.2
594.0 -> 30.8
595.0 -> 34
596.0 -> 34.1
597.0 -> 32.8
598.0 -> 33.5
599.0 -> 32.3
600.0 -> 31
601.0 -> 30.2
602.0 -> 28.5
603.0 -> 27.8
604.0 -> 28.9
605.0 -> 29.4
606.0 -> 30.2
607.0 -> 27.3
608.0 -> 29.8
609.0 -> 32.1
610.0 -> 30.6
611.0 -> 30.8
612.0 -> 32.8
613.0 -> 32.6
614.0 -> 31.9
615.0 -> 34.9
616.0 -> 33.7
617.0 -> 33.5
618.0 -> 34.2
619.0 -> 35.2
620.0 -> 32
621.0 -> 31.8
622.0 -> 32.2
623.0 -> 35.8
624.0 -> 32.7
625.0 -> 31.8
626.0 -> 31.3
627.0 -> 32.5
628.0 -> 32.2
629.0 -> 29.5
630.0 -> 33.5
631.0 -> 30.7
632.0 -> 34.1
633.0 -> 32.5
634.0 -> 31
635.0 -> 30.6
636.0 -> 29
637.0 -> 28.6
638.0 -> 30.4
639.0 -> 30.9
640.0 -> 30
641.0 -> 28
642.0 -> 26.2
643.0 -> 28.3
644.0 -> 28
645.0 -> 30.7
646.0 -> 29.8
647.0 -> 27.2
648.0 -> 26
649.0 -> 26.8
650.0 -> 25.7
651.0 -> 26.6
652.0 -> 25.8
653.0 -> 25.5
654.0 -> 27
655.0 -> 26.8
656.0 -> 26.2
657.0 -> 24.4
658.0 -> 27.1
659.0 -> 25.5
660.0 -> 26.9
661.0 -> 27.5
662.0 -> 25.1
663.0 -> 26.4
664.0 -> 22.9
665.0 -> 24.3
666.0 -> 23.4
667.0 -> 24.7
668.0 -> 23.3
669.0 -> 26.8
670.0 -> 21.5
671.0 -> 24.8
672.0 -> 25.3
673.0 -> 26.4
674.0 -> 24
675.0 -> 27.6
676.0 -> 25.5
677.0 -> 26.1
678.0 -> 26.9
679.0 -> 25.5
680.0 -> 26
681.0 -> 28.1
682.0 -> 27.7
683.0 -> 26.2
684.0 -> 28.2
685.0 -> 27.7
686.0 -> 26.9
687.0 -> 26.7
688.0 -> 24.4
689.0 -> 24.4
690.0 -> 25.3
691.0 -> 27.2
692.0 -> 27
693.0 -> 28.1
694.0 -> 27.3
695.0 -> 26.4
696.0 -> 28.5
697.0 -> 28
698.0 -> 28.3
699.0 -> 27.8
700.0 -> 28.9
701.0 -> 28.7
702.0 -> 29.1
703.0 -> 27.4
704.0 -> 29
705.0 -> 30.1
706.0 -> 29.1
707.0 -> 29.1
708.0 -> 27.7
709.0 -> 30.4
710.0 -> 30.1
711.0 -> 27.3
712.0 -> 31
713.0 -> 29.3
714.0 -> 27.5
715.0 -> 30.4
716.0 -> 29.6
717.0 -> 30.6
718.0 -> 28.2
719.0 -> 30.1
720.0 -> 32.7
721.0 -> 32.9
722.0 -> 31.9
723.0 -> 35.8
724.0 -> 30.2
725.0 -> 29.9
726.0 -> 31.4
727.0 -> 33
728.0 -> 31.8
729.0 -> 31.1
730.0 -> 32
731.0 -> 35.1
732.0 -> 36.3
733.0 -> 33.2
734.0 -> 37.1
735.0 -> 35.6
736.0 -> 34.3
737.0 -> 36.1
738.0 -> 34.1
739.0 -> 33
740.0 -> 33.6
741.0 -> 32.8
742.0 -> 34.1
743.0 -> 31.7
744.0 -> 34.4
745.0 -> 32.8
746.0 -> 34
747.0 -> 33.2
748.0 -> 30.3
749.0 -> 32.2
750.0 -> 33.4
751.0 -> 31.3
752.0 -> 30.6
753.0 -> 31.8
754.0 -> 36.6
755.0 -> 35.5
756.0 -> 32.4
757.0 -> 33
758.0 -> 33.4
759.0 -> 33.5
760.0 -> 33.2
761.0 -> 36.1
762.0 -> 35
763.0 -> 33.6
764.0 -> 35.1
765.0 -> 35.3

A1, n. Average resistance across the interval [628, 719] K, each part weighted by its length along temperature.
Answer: 27.6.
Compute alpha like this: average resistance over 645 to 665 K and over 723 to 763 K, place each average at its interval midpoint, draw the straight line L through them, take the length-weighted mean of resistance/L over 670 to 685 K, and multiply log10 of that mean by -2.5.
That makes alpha 0.08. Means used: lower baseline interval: 26.3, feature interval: 26.2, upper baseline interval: 33.3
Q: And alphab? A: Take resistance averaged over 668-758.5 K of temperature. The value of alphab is 29.9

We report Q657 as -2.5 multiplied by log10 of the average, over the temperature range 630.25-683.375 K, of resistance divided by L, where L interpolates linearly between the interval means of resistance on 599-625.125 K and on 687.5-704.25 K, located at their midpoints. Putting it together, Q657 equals 0.089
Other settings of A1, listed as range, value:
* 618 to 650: 30.6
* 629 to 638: 31.1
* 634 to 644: 29.1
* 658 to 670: 25.1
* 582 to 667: 30.1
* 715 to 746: 32.8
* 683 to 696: 26.7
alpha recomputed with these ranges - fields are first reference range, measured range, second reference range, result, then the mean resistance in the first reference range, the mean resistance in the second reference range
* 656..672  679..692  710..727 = 0.03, 25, 30.6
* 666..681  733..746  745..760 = -0.08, 25.3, 32.9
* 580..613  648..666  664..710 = 0.10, 31.7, 26.8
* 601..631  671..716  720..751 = 0.19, 31.7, 33.2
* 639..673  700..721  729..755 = 0.05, 26.3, 33.6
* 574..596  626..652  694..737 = 0.09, 33.3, 30.7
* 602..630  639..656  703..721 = 0.13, 31.7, 29.6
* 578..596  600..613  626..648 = 0.06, 32.9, 30.1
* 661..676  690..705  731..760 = 0.01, 24.9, 33.6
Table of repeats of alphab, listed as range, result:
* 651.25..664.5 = 25.9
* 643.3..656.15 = 27.1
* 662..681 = 25.2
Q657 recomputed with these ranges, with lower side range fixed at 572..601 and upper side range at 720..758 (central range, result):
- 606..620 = 0.035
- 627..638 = 0.068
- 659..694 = 0.272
